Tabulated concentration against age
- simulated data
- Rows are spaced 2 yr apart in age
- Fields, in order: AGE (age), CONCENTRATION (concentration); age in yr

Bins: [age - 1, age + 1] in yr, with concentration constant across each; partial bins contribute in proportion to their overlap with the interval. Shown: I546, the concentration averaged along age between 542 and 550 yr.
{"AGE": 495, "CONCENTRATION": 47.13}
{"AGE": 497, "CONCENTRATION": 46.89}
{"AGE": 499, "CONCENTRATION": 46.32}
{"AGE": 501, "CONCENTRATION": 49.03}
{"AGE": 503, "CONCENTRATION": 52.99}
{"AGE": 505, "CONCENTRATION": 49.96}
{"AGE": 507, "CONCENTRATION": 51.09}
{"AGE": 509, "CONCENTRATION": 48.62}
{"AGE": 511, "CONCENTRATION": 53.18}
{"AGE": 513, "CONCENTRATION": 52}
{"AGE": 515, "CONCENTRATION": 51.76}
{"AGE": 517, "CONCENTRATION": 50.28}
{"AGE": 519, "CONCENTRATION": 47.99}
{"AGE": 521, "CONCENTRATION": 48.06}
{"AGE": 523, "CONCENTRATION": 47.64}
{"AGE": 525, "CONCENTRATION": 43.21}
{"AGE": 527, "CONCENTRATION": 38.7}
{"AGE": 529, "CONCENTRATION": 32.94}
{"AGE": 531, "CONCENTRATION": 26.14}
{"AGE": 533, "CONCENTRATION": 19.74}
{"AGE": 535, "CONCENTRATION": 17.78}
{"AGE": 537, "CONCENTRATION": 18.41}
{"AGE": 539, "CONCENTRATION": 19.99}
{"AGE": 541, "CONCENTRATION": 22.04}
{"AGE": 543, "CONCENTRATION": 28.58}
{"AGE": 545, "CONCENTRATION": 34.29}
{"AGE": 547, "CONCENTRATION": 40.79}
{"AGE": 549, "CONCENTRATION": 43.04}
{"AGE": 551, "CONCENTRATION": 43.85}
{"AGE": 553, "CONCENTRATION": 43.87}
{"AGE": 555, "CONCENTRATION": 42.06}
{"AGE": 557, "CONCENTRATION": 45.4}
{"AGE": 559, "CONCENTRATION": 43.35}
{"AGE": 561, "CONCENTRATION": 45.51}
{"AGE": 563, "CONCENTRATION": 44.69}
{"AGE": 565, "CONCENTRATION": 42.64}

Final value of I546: 36.7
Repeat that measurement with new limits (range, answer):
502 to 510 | 50.7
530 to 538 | 20.5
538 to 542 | 21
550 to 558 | 43.8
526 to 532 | 32.6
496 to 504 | 48.8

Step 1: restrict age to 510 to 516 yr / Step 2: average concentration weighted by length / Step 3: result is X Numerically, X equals 52.3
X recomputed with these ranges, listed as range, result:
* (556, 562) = 44.8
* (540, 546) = 28.3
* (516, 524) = 48.5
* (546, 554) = 42.9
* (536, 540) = 19.2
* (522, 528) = 43.2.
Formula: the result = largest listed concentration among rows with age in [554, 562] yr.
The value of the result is 45.51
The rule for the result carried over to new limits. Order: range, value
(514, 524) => 51.76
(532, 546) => 34.29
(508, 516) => 53.18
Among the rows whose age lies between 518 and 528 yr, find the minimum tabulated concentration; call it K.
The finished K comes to 38.7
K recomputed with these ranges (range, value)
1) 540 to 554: 22.04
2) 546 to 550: 40.79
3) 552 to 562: 42.06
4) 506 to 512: 48.62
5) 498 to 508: 46.32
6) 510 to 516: 51.76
